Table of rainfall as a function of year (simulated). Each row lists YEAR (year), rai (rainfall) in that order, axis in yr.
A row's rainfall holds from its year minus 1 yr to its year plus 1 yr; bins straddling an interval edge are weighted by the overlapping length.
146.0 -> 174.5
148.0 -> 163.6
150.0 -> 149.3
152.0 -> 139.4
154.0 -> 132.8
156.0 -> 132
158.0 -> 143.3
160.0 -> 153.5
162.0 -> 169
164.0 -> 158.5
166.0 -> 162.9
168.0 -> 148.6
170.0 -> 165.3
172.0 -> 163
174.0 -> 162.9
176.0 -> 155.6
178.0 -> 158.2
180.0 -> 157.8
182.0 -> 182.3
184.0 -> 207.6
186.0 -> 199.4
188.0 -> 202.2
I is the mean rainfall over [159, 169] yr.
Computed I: 158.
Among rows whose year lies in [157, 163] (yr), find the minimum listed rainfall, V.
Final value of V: 143.3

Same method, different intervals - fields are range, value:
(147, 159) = 132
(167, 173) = 148.6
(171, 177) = 155.6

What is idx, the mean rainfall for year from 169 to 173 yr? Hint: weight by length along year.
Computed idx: 164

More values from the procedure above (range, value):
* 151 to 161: 140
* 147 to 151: 156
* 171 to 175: 163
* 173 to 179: 159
